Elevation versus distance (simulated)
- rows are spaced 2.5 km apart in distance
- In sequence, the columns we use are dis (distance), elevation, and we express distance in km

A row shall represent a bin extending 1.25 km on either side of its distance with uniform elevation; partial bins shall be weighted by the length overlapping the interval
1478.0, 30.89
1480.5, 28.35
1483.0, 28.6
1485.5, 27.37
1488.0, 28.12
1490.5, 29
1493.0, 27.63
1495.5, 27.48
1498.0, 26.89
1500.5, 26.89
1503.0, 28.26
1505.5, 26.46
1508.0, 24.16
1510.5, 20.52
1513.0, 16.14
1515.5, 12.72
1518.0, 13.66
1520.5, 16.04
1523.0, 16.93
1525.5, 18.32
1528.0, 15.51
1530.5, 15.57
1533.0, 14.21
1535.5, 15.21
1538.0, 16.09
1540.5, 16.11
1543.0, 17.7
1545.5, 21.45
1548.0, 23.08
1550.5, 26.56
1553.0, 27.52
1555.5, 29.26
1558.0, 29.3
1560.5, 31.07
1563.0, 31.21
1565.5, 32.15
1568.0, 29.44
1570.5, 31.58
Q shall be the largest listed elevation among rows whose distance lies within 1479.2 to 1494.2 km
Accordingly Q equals 29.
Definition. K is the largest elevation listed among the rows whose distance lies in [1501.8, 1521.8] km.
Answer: 28.26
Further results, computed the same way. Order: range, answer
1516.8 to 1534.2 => 18.32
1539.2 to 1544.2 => 17.7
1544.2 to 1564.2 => 31.21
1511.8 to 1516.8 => 16.14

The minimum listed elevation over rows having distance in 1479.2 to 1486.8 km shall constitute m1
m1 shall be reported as 27.37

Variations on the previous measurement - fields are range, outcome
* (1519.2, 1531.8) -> 15.51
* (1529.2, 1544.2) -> 14.21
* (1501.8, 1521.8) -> 12.72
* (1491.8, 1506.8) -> 26.46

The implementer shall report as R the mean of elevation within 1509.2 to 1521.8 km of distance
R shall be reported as 15.9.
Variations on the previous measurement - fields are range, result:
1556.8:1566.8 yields 30.9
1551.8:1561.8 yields 29.3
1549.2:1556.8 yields 27.8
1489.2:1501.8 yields 27.6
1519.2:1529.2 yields 16.7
